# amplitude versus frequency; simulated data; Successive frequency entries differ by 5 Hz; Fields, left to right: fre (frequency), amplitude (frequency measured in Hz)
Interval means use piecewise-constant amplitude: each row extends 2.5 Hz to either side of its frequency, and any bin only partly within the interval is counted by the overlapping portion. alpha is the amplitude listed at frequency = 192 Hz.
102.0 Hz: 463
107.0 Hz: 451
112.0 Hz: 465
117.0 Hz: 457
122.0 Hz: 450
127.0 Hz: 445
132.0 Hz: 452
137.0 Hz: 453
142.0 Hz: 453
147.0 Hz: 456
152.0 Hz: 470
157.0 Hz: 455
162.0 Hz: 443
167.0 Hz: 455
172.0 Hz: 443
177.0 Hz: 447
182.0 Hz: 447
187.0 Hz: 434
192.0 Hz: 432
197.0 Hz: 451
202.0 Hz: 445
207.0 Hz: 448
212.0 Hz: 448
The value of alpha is 432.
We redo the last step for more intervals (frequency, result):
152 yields 470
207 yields 448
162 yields 443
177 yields 447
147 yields 456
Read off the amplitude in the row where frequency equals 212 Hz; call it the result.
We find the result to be 448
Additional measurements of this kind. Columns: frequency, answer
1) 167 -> 455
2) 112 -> 465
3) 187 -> 434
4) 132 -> 452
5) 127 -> 445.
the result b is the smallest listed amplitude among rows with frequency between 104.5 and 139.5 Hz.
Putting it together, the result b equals 445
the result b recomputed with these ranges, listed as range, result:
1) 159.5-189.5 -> 434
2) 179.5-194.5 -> 432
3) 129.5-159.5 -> 452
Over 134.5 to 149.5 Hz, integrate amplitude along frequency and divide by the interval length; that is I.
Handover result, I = 454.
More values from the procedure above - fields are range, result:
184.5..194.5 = 433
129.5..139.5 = 452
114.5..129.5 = 451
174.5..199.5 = 442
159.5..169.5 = 449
